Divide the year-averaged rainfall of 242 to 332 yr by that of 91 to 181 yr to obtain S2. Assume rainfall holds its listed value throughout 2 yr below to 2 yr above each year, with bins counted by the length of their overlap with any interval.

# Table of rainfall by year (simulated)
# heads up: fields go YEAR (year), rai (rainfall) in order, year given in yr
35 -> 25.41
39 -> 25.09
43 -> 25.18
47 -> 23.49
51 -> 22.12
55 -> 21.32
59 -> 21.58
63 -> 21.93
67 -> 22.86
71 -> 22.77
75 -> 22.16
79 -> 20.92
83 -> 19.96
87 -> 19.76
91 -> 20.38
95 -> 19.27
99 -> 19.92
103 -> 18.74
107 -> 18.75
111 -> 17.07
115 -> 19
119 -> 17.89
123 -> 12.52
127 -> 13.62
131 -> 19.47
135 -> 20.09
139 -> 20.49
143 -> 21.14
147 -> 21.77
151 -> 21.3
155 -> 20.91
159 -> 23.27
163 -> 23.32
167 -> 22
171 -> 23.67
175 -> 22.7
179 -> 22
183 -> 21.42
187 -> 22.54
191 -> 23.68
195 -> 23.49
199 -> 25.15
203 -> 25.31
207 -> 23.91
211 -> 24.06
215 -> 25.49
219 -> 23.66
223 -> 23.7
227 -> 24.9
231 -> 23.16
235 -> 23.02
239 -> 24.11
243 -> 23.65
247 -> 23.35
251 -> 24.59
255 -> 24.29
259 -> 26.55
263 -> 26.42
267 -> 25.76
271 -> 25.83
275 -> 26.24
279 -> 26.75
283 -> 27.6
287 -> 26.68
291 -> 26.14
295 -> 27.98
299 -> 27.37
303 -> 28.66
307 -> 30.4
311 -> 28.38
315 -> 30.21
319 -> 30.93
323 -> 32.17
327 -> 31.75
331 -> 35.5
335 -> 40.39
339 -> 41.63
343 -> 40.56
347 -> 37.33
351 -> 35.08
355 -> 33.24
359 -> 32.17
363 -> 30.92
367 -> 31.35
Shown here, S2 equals 1.4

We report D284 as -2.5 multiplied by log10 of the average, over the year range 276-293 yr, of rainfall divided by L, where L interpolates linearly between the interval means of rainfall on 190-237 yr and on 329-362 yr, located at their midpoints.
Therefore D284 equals 0.16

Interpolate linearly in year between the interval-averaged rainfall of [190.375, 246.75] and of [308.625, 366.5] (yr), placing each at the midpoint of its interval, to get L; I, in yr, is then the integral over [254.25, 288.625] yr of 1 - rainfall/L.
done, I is 2.7 yr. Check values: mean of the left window 24.1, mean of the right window 34.2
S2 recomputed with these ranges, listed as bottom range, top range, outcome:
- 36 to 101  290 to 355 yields 1.51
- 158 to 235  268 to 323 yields 1.19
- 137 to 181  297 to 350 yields 1.52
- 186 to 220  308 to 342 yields 1.40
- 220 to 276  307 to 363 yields 1.39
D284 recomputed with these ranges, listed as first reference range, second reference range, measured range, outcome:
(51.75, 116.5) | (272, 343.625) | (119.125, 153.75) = 0.216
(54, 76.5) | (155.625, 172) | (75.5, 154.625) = 0.175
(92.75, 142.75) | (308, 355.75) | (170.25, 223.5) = 0.029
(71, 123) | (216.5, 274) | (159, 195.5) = -0.029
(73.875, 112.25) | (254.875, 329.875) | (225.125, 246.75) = 0.087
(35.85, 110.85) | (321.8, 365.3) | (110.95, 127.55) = 0.423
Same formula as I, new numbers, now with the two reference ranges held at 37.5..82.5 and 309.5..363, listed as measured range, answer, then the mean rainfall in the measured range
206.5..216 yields 1.5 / 24.5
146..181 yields 6.1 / 22.3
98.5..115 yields 4.0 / 18.5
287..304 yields 2.8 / 27.4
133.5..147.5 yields 2.8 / 20.8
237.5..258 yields 4.4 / 24.1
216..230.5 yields 2.7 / 24.1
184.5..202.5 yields 2.9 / 23.8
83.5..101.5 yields 3.1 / 19.8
